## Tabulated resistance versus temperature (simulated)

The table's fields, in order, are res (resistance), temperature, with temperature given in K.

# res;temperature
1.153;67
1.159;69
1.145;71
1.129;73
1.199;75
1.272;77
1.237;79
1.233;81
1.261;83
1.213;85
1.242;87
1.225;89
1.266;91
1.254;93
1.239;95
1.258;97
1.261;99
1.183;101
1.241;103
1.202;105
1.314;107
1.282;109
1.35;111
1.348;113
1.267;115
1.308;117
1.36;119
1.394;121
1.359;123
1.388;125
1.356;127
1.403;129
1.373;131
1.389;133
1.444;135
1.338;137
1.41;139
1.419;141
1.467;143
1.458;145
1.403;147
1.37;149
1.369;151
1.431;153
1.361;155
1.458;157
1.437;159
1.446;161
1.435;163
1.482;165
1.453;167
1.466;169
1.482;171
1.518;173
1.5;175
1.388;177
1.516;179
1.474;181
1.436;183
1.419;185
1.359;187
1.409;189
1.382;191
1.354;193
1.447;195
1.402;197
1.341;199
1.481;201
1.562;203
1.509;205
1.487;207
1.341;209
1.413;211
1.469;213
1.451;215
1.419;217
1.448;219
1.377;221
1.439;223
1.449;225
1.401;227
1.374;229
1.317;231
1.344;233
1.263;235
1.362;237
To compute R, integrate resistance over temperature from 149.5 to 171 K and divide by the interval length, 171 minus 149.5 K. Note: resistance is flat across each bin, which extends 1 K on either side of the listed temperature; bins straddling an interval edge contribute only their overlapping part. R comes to 1.43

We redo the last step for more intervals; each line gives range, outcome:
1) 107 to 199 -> 1.41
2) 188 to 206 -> 1.43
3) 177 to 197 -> 1.42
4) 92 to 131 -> 1.31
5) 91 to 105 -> 1.24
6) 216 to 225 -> 1.42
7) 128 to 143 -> 1.4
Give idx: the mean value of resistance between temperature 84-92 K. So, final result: 1.24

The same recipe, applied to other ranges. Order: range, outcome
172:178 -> 1.47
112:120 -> 1.32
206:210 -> 1.41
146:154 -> 1.39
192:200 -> 1.39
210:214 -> 1.44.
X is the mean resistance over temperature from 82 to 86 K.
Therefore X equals 1.24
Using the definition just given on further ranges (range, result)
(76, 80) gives 1.25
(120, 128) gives 1.37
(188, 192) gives 1.4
